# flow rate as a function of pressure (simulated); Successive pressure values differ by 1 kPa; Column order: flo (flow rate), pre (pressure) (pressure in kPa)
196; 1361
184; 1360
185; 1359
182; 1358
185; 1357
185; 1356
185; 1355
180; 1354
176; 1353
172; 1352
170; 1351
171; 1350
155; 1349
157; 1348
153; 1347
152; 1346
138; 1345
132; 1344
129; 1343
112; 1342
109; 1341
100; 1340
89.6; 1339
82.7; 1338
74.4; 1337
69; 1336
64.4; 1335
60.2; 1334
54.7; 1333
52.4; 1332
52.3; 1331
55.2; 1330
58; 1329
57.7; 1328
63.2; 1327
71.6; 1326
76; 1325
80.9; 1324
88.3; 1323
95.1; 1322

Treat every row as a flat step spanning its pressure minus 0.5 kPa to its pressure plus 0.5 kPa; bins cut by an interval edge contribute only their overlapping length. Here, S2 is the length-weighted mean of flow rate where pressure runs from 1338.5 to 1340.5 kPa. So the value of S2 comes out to 94.8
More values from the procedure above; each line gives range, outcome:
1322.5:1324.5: 84.6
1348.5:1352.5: 167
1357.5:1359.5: 184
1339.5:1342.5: 107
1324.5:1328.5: 67.1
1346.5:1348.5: 155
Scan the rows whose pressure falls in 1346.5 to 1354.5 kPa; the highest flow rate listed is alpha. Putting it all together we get 180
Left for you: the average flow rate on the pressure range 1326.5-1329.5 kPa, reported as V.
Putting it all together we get 59.6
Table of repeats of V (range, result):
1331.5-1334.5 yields 55.8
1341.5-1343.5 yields 120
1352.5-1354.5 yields 178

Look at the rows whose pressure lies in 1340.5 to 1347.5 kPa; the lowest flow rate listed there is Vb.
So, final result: 109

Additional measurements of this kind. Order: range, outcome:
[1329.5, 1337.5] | 52.3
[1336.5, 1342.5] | 74.4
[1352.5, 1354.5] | 176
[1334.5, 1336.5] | 64.4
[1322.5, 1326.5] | 71.6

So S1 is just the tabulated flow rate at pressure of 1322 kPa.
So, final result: 95.1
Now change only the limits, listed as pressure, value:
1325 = 76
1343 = 129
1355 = 185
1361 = 196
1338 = 82.7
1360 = 184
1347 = 153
